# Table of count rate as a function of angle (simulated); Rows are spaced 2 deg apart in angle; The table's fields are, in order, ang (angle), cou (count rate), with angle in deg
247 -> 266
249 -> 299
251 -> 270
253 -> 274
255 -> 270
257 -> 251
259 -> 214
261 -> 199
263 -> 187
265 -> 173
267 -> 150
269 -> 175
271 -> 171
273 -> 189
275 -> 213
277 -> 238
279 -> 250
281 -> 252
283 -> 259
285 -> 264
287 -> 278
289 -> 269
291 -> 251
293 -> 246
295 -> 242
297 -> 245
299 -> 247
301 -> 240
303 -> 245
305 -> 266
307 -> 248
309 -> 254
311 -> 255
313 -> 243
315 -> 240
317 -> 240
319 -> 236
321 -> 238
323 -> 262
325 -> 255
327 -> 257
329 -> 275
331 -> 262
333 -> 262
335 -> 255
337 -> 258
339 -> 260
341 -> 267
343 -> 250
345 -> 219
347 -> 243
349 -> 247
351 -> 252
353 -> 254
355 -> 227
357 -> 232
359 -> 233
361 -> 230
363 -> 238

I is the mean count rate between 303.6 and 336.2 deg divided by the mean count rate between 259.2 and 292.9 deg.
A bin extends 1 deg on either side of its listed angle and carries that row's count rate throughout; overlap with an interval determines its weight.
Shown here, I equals 1.15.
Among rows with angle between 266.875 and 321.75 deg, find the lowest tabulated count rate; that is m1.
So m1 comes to 150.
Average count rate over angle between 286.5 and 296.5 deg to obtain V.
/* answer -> 256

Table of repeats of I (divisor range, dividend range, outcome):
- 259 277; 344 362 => 1.27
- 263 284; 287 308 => 1.22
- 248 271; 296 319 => 1.12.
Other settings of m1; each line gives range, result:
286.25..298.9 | 242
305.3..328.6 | 236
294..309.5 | 240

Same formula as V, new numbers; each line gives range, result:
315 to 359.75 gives 249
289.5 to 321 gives 247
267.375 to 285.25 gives 219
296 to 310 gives 249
